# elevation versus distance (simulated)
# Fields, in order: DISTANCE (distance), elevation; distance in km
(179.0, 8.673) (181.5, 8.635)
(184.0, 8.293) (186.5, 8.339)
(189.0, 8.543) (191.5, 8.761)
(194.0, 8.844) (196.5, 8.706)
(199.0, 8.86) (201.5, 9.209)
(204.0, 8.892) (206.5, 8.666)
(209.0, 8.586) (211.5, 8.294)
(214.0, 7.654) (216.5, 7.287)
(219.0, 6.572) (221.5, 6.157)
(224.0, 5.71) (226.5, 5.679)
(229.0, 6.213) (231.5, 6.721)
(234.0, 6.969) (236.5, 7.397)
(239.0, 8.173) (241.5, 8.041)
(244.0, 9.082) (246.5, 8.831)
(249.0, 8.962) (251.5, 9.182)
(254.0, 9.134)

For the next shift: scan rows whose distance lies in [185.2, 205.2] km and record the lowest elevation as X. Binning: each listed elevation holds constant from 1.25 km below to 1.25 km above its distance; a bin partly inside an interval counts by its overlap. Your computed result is 8.339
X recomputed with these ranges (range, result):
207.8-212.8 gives 8.294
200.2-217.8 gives 7.287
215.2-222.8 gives 6.157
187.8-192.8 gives 8.543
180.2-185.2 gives 8.293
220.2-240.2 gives 5.679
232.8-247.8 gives 6.969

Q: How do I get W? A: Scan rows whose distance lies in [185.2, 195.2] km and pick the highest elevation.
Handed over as 8.844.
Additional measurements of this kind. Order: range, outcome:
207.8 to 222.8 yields 8.586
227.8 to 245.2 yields 9.082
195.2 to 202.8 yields 9.209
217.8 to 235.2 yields 6.969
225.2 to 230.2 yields 6.213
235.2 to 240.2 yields 8.173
